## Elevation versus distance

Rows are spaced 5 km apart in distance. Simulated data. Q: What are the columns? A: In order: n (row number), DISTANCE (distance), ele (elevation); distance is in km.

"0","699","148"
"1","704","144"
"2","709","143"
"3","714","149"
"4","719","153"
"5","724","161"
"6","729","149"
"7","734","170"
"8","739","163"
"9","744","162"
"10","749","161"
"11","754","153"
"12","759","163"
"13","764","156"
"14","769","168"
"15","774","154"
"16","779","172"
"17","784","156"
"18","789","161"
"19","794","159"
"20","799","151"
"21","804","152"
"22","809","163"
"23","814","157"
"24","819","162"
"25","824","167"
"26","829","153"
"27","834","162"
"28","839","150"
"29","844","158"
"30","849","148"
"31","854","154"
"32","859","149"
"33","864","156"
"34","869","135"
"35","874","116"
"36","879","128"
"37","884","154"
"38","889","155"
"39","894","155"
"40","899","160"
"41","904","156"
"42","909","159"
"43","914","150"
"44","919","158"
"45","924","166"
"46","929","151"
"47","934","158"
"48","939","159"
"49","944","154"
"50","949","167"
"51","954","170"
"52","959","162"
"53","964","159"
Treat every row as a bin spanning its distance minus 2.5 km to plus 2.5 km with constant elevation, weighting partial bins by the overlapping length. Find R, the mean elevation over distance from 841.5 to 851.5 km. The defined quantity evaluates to 153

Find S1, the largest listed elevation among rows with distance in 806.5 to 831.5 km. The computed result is 167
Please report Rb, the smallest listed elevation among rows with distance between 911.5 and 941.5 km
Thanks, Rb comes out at 150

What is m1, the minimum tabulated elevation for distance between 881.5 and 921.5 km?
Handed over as 150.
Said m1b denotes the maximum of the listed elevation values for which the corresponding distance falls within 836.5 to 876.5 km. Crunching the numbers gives 158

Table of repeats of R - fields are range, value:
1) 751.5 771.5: 160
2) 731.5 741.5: 166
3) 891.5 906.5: 157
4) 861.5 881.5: 134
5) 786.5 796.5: 160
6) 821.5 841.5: 158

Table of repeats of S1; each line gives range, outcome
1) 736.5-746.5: 163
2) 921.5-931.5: 166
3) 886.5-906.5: 160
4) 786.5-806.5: 161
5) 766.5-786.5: 172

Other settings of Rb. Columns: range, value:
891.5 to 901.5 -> 155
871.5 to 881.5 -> 116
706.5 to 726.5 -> 143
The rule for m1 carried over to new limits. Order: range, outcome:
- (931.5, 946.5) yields 154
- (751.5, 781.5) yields 153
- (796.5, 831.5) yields 151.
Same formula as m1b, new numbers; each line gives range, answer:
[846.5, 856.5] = 154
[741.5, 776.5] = 168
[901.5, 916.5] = 159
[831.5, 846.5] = 162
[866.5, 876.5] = 135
